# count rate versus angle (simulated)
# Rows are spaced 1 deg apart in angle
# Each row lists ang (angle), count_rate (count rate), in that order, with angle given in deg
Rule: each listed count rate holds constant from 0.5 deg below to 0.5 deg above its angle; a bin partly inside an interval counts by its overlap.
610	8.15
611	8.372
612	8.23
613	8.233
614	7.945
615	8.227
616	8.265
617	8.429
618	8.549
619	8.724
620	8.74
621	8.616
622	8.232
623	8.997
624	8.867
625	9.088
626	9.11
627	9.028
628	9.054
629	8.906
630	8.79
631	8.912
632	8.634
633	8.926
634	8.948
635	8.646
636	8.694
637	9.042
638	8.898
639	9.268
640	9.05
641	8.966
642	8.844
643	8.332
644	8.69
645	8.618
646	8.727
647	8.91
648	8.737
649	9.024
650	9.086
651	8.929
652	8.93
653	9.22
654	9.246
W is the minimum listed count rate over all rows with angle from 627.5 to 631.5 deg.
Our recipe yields 8.79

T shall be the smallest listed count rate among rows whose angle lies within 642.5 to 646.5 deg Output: 8.332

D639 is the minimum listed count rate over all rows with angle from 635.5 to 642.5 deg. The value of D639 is 8.694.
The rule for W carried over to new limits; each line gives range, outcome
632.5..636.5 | 8.646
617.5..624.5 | 8.232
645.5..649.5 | 8.727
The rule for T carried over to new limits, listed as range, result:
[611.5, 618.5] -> 7.945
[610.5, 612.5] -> 8.23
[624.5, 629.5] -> 8.906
